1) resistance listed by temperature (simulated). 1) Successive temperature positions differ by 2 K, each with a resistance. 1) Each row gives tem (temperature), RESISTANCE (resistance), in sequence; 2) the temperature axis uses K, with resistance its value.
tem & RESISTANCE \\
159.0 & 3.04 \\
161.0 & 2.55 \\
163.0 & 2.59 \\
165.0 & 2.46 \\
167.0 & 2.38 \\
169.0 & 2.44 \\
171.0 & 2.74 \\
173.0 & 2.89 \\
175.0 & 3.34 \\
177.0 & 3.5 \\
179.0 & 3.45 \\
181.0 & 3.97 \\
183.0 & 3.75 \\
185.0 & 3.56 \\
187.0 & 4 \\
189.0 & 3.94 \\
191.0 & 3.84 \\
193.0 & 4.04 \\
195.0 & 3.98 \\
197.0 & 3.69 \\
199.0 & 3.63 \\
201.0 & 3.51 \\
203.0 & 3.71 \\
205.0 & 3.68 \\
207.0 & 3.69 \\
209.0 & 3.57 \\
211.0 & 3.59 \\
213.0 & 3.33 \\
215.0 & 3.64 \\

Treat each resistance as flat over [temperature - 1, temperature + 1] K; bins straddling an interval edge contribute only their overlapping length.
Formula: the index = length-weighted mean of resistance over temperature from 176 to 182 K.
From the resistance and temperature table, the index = 3.64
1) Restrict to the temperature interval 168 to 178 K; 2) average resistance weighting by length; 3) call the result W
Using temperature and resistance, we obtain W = 2.98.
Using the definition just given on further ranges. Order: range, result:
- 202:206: 3.7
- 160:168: 2.5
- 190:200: 3.84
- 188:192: 3.89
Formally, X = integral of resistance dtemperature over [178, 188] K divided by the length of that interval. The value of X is 3.75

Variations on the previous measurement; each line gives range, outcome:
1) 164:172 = 2.5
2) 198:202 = 3.57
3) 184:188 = 3.78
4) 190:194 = 3.94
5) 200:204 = 3.61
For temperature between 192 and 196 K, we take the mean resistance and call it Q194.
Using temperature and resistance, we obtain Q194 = 4.01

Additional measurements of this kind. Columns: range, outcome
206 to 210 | 3.63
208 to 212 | 3.58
